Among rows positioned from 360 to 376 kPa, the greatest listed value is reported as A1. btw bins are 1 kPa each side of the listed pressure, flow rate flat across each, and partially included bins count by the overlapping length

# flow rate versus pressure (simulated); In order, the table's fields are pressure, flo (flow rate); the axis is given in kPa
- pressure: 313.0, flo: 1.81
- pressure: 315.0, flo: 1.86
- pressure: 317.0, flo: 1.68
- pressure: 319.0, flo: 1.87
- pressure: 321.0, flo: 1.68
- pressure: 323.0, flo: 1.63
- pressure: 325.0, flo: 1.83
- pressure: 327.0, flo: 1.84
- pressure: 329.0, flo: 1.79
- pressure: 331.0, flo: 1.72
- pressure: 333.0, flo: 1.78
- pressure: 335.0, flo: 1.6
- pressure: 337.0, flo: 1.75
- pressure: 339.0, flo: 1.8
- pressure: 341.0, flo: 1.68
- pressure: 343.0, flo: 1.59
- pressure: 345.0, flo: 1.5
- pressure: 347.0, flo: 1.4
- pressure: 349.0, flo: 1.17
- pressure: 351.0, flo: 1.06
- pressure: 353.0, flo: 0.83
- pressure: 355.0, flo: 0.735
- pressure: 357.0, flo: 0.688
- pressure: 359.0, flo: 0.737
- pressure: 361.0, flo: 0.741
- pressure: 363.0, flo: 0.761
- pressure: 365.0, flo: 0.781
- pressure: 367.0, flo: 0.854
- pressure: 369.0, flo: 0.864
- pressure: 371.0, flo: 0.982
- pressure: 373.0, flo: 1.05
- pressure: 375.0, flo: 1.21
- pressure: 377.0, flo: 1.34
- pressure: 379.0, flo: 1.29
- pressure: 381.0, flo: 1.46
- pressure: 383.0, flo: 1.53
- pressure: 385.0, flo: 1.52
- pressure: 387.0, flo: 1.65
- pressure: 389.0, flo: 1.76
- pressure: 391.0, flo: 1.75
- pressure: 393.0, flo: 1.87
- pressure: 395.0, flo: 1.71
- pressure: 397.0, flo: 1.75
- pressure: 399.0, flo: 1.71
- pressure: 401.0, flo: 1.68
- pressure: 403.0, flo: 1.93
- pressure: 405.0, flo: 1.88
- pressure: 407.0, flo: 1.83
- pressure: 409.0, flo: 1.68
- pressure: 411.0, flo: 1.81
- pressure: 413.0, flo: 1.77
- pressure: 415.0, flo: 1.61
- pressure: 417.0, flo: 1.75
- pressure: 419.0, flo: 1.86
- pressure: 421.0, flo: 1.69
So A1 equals 1.21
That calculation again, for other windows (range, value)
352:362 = 0.83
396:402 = 1.75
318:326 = 1.87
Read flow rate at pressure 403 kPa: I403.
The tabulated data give 1.93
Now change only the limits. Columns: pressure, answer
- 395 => 1.71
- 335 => 1.6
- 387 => 1.65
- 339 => 1.8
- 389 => 1.76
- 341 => 1.68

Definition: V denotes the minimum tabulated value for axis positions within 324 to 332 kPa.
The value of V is 1.72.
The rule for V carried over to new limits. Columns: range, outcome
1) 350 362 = 0.688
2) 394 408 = 1.68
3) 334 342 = 1.6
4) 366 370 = 0.854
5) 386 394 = 1.65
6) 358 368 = 0.737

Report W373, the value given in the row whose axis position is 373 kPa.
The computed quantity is 1.05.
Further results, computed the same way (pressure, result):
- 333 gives 1.78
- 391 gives 1.75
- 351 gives 1.06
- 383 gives 1.53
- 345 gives 1.5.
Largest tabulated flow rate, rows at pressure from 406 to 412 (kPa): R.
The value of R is 1.83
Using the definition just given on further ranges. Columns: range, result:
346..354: 1.4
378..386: 1.53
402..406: 1.93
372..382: 1.46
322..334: 1.84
